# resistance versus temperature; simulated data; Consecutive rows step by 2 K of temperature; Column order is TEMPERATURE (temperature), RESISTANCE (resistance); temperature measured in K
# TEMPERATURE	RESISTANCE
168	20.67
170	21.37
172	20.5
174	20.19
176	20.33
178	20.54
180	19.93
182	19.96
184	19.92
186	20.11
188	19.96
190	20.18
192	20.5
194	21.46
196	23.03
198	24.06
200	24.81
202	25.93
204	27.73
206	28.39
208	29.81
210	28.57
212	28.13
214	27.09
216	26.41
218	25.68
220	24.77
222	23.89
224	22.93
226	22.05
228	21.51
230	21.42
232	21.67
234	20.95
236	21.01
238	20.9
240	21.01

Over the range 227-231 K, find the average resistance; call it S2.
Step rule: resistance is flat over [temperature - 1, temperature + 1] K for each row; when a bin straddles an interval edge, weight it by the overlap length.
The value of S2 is 21.5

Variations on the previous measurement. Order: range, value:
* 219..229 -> 23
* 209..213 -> 28.4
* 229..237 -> 21.3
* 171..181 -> 20.3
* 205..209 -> 29.1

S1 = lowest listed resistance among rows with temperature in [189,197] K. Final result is 20.18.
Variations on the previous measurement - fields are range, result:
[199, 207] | 24.81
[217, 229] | 21.51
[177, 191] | 19.92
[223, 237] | 20.95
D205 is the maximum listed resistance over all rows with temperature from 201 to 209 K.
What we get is 29.81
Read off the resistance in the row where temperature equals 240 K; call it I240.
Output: 21.01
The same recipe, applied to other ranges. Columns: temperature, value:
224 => 22.93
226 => 22.05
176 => 20.33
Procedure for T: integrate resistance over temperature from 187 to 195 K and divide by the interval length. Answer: 20.5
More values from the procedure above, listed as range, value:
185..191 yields 20.1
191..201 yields 22.8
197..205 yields 25.6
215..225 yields 24.7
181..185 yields 19.9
